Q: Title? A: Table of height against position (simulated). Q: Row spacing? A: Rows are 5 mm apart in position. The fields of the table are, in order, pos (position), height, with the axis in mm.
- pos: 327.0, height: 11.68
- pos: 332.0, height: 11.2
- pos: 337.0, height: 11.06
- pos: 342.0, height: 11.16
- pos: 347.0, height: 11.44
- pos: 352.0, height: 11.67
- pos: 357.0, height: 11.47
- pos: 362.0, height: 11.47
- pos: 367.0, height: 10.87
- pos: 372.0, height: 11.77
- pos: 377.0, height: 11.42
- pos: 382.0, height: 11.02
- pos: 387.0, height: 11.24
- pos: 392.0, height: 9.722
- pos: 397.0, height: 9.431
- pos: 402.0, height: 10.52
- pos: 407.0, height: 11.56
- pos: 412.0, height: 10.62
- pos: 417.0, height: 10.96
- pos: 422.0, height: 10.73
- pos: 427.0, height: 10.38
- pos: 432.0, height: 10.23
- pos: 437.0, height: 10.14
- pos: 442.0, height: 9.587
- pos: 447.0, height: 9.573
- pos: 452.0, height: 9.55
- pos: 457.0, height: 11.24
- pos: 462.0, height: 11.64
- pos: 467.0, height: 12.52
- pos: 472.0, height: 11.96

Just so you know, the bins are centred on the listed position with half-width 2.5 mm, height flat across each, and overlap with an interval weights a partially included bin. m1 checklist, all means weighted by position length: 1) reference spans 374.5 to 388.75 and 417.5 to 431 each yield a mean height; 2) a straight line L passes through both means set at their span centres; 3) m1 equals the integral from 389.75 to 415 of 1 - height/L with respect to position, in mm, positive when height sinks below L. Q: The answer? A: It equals 1.2 mm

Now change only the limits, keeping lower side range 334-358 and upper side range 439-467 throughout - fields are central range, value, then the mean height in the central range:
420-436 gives 0.4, 10.4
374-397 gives 0.7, 10.7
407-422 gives -0.1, 10.9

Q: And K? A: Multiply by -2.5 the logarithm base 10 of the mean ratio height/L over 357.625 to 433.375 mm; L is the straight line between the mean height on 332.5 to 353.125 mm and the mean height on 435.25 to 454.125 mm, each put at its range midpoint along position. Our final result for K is -0.036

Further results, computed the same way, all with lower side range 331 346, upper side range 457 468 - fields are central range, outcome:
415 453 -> 0.15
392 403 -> 0.17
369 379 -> -0.02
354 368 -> 0.00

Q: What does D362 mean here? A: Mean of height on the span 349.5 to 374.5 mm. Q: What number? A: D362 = 11.4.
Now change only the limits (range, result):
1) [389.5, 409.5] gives 10.3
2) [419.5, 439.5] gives 10.4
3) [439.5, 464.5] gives 10.3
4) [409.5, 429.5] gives 10.7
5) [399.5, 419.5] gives 10.9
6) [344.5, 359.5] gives 11.5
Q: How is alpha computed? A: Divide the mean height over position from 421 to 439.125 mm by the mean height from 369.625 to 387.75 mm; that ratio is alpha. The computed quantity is 0.91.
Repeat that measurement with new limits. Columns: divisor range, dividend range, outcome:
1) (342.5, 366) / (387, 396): 0.88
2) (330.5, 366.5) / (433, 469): 0.93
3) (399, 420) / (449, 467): 1.01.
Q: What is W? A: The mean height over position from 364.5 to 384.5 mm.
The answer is 11.3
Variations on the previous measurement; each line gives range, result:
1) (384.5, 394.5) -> 10.5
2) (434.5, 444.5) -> 9.86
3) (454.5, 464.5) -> 11.4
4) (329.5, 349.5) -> 11.2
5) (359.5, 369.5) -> 11.2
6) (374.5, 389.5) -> 11.2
